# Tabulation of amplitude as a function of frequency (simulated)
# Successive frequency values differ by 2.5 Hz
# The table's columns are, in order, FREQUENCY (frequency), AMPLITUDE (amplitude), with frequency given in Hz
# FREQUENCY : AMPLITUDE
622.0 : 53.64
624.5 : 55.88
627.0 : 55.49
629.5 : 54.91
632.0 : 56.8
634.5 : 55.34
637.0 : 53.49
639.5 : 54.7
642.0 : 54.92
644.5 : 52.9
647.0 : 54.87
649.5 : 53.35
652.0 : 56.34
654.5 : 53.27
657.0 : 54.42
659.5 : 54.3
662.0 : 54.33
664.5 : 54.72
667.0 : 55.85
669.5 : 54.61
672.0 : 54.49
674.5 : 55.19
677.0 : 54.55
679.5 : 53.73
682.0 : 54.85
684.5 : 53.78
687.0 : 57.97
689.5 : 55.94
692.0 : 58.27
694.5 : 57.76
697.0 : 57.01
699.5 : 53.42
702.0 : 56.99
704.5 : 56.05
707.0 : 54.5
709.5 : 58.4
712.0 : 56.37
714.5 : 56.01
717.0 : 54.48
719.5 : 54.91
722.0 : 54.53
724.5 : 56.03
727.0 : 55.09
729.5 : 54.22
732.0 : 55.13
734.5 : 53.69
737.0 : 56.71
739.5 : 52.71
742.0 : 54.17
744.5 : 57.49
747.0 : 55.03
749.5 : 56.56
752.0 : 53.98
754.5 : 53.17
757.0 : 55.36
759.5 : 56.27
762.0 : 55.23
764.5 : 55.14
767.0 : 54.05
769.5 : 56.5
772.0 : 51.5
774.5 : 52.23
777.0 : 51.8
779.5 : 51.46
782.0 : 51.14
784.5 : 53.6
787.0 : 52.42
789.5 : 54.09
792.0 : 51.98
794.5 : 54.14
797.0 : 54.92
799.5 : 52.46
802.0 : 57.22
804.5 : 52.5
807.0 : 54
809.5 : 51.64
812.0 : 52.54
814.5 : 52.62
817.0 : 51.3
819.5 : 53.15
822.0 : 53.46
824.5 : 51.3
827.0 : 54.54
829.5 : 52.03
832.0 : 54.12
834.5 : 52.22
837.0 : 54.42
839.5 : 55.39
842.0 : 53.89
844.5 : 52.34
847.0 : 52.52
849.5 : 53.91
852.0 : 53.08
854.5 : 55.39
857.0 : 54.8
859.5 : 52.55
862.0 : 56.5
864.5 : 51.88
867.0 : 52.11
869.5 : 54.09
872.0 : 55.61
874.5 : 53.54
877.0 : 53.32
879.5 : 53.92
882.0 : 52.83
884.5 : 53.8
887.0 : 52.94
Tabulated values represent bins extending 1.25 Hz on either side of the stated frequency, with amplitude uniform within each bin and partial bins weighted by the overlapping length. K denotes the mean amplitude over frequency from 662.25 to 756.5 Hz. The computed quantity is 55.4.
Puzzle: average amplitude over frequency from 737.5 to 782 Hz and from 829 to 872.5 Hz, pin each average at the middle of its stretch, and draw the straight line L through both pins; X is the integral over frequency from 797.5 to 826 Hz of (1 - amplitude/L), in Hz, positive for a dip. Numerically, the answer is 0.5 Hz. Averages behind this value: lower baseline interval 54.2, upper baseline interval 53.7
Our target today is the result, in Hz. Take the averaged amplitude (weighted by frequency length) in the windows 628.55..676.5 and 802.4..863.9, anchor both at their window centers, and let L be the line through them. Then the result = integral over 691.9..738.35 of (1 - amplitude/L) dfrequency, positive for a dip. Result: -1.26 Hz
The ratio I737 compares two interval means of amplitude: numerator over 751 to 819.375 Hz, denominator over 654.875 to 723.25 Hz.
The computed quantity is 0.96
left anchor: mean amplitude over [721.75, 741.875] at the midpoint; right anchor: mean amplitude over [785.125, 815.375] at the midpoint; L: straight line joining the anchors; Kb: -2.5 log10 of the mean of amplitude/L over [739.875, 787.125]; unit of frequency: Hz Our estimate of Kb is 0.001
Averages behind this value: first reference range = 54.7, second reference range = 53.4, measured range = 54.1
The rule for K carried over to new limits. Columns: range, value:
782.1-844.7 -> 53.3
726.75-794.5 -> 54.1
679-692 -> 55.6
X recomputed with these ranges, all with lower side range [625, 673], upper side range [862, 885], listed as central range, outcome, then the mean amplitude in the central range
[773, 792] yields 0.60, 52.4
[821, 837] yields 0.23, 53.1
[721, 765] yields -0.63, 55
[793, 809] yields -0.03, 54.1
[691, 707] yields -0.57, 56.4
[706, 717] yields -0.35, 56.2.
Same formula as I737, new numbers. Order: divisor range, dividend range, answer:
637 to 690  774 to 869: 0.97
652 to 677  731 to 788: 0.99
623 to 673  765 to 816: 0.97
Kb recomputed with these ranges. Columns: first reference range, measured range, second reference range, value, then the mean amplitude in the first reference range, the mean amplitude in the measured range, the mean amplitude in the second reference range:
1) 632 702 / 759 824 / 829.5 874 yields 0.018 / 55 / 53.3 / 53.8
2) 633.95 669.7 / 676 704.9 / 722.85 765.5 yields -0.023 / 54.5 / 55.9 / 55.1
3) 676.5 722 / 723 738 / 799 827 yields -0.001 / 55.8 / 55.1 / 53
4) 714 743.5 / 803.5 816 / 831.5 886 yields 0.030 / 54.8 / 52.6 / 53.7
